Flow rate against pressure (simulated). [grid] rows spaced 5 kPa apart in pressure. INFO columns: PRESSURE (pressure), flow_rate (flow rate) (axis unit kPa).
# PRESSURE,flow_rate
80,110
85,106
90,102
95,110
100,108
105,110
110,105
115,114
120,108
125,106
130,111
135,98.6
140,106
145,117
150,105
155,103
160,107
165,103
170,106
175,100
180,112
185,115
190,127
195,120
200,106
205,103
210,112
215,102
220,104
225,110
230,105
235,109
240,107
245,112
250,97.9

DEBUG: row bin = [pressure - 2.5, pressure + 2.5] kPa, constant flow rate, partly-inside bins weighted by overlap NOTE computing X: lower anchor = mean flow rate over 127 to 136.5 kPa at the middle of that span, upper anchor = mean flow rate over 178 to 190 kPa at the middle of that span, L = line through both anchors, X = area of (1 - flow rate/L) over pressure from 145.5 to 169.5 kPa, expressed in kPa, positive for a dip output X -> 1.1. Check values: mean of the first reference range 106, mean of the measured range 106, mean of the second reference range 116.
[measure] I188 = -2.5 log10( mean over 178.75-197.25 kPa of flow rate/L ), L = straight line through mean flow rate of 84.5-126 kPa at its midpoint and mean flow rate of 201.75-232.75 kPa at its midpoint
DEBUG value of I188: -0.12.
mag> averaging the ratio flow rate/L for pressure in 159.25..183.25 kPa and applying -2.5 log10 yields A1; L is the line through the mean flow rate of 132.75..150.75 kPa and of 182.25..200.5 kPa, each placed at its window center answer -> 0.077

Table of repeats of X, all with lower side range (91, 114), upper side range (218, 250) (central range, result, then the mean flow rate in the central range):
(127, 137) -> 0.3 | 105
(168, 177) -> 0.4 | 103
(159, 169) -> 0.3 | 105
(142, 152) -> -0.3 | 111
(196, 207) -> 0.1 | 107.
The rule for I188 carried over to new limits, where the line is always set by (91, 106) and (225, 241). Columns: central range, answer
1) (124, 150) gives 0.01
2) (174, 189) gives -0.04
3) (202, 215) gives 0.01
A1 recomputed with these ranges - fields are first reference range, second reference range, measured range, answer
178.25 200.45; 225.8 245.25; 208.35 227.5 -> 0.046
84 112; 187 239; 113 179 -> 0.015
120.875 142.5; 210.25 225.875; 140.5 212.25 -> -0.039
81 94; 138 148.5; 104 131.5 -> -0.004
